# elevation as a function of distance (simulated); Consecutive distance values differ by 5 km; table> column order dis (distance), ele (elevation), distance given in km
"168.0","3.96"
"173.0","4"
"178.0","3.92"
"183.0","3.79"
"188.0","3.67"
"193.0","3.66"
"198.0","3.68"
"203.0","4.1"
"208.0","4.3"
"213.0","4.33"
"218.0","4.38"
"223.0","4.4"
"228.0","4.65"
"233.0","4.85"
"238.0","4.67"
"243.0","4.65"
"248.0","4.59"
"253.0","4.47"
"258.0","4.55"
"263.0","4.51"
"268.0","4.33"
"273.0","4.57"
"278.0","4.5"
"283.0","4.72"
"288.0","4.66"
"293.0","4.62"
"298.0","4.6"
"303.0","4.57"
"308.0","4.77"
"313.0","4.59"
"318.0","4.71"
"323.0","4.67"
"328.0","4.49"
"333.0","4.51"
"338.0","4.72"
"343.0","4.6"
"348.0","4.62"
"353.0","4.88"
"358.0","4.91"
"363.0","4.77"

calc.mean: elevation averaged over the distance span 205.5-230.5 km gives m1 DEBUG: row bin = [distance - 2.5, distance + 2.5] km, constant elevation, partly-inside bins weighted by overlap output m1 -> 4.41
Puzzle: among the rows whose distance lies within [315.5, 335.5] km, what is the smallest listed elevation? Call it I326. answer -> 4.49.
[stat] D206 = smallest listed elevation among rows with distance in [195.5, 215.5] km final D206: 3.68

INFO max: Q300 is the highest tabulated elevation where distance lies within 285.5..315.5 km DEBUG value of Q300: 4.77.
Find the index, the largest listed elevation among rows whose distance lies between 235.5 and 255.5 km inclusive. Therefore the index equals 4.67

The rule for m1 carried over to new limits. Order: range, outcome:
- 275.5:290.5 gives 4.63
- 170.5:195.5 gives 3.81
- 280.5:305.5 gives 4.63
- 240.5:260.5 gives 4.56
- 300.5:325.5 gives 4.66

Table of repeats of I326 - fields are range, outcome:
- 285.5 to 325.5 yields 4.57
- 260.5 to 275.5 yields 4.33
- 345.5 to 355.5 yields 4.62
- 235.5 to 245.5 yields 4.65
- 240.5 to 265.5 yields 4.47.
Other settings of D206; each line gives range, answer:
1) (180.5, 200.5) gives 3.66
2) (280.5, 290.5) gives 4.66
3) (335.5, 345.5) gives 4.6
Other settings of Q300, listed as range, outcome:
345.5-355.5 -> 4.88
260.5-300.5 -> 4.72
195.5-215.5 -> 4.33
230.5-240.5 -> 4.85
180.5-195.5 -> 3.79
